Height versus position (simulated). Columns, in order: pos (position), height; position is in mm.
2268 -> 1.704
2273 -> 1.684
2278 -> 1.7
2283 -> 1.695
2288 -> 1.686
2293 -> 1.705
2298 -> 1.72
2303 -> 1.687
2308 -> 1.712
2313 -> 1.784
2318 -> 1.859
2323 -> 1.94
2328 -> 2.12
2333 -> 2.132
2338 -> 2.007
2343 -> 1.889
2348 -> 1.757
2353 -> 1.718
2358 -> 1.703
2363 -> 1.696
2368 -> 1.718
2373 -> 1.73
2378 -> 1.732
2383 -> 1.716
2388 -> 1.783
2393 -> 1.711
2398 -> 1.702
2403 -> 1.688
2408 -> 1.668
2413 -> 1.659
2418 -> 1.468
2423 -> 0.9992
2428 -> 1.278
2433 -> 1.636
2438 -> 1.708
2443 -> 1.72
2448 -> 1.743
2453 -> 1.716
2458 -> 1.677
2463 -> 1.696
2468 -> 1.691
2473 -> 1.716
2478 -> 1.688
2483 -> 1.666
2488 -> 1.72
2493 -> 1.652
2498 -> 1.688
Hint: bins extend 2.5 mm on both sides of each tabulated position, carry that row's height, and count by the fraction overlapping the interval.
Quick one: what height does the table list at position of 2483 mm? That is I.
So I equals 1.666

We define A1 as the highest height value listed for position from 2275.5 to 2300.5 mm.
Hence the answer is 1.72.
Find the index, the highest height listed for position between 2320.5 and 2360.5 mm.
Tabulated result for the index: 2.132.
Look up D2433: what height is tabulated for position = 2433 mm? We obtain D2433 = 1.636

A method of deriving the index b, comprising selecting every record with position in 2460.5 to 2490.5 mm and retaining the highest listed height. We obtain 1.72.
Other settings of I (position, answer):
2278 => 1.7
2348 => 1.757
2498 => 1.688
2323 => 1.94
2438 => 1.708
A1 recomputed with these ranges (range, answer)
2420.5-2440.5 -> 1.708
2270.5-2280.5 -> 1.7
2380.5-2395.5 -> 1.783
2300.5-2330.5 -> 2.12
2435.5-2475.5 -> 1.743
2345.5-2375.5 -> 1.757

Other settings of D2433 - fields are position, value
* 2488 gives 1.72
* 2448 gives 1.743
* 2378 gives 1.732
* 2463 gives 1.696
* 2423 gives 0.9992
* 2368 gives 1.718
